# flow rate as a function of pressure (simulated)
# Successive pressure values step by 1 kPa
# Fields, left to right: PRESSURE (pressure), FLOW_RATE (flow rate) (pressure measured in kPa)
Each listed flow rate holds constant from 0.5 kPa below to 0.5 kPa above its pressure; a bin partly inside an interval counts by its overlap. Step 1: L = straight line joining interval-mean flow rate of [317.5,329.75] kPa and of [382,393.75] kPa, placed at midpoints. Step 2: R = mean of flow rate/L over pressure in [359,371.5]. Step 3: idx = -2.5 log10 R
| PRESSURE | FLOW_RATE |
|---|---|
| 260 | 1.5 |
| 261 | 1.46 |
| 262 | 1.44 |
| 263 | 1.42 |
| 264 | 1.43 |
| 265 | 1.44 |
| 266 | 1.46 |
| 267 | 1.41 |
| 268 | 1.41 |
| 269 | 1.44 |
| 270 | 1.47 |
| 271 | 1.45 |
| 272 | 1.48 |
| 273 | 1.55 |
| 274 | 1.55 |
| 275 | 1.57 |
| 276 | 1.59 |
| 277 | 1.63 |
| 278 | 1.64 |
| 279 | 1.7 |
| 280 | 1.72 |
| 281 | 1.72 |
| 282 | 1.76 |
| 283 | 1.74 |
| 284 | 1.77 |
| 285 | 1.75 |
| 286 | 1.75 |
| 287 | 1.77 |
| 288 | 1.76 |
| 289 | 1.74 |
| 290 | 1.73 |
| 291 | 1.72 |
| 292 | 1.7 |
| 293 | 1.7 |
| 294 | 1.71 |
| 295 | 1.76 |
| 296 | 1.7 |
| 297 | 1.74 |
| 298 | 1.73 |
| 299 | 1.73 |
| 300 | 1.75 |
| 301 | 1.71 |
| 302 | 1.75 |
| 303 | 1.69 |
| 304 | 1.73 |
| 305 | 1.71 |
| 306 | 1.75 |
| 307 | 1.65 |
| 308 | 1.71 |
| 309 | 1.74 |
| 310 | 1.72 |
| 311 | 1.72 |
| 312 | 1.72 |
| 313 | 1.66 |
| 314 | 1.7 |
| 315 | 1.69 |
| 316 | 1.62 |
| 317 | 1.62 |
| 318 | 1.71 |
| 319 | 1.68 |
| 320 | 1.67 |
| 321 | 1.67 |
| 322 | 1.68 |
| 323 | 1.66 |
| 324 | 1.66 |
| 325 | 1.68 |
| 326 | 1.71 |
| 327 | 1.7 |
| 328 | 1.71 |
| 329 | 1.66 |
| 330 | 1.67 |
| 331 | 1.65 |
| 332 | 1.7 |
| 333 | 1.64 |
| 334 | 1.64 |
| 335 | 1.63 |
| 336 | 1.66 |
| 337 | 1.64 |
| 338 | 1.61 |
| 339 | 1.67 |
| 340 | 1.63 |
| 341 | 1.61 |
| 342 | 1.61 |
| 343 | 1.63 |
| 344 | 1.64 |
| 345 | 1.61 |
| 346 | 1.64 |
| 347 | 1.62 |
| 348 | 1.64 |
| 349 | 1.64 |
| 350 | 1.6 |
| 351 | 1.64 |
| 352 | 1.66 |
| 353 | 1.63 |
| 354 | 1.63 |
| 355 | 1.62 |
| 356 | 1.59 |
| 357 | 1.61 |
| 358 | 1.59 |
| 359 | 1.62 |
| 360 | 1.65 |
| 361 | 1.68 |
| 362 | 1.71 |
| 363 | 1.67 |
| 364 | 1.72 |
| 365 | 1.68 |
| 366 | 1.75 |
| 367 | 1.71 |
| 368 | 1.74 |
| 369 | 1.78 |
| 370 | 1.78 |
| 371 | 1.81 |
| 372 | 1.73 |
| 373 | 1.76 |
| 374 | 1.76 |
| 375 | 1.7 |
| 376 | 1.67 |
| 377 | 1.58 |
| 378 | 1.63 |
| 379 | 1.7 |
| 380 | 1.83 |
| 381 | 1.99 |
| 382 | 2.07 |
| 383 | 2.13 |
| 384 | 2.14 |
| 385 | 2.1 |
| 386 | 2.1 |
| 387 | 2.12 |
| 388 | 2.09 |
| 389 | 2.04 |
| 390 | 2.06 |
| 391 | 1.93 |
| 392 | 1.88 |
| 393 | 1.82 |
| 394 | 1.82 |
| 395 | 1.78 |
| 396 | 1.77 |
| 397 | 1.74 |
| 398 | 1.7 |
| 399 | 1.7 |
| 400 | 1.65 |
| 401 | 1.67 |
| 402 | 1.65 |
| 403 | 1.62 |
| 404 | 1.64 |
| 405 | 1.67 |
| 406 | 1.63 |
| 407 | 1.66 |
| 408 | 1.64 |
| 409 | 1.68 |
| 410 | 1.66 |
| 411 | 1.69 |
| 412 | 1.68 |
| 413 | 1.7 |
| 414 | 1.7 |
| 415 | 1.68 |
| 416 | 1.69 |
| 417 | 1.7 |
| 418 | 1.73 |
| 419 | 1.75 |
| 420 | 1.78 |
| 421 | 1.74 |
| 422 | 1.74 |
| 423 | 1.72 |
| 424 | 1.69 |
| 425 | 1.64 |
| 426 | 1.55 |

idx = 0.11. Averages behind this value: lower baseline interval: 1.68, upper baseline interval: 2.03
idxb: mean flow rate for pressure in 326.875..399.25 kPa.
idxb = 1.74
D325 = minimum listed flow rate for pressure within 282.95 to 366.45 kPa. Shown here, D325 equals 1.59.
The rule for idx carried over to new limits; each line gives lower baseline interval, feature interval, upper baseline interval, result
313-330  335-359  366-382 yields 0.06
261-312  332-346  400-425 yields 0.02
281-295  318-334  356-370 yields 0.02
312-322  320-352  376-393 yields 0.06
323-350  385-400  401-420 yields -0.14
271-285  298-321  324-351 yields -0.04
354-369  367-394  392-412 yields -0.12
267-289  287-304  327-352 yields -0.06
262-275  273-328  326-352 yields -0.10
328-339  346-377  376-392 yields 0.09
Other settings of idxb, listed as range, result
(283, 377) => 1.69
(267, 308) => 1.67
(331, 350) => 1.64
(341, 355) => 1.63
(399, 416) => 1.67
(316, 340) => 1.66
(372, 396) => 1.89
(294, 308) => 1.72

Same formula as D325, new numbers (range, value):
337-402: 1.58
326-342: 1.61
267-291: 1.41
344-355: 1.6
